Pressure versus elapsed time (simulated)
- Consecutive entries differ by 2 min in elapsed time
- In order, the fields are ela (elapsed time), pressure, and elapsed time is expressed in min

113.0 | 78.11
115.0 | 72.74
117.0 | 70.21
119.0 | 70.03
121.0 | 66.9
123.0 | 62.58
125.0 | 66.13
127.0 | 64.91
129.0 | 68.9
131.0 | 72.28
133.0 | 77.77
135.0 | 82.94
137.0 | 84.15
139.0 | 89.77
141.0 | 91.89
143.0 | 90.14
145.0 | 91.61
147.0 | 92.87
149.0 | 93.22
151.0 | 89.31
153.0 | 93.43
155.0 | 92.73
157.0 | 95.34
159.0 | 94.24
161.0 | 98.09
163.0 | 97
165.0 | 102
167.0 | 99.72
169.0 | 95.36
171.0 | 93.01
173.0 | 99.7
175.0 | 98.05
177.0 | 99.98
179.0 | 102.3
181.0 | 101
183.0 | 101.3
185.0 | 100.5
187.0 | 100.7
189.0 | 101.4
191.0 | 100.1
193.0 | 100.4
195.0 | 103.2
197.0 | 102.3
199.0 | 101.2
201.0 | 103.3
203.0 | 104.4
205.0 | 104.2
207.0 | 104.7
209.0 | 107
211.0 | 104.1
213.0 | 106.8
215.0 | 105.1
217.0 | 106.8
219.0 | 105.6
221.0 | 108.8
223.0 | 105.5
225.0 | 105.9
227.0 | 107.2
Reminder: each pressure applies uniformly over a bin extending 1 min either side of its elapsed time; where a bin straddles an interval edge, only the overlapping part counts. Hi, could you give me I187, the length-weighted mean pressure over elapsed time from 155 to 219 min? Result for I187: 101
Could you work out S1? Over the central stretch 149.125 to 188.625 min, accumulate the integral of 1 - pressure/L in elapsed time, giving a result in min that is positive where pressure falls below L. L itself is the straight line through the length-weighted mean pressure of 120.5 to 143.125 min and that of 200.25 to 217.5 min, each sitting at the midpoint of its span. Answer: -3.3 min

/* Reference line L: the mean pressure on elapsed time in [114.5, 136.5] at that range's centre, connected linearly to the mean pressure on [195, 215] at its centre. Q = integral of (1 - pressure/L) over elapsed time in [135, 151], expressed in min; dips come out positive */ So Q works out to -2.43 min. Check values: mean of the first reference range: 70.7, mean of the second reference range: 104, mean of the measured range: 90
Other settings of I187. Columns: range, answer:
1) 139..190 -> 96.5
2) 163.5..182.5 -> 99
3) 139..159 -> 92.3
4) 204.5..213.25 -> 105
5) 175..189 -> 101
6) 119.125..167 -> 85.2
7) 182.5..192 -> 101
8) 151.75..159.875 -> 93.8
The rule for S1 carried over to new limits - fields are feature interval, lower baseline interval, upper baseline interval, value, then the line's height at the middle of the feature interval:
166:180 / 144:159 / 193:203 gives -0.2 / 97.2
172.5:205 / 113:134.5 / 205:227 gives -2.1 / 95.4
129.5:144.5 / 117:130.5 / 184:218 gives -2.1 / 73.3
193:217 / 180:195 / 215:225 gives -0.1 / 104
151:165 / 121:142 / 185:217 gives -1.5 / 86.2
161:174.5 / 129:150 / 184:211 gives -0.6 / 94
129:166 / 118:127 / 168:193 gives -4.3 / 80.6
